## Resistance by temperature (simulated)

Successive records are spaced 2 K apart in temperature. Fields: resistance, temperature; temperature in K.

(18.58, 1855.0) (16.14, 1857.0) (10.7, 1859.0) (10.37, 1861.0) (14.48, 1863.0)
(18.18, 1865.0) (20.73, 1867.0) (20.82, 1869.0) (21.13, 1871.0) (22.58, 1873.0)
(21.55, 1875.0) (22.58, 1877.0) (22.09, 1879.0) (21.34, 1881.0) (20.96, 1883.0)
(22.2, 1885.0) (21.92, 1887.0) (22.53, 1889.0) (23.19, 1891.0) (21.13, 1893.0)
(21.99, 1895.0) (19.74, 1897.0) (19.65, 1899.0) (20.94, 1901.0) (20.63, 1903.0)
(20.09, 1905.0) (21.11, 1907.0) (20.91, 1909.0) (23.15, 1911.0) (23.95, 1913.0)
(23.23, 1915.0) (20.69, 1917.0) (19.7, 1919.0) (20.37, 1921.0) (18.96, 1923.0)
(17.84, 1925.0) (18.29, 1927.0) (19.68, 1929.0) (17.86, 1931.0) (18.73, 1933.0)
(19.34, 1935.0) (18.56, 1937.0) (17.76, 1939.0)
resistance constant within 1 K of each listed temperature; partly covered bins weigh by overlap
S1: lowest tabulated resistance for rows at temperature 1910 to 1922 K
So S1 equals 19.7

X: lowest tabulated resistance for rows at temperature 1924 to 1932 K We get 17.84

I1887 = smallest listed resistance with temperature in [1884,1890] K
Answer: 21.92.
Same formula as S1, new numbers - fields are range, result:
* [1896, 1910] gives 19.65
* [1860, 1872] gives 10.37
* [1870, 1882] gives 21.13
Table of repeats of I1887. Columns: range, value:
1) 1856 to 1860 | 10.7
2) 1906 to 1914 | 20.91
